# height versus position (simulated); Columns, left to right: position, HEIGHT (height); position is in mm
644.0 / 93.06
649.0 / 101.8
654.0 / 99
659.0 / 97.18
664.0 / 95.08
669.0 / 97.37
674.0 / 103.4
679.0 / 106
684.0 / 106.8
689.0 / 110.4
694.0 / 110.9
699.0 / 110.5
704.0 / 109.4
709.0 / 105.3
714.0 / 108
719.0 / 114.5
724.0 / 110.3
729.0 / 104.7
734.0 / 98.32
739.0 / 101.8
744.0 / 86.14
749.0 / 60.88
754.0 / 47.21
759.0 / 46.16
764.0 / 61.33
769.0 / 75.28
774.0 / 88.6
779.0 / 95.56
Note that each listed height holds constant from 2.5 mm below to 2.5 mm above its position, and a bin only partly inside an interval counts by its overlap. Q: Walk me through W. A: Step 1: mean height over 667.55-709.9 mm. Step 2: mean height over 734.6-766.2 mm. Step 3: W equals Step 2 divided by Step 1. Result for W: 0.65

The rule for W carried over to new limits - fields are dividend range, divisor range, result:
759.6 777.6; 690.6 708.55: 0.67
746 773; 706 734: 0.56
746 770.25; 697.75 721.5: 0.53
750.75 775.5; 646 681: 0.63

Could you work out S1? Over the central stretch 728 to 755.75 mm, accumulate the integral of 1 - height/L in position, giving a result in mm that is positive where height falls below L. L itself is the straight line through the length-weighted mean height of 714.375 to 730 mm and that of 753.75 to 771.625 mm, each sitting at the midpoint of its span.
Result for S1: 1.17 mm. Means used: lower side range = 110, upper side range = 59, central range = 83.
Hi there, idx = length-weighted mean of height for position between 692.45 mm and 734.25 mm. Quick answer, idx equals 108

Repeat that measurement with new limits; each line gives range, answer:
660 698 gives 104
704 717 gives 107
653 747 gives 104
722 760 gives 83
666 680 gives 102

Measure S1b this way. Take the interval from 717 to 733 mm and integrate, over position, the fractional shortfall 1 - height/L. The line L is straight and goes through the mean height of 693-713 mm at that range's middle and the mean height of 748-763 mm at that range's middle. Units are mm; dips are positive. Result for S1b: -4.54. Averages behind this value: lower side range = 109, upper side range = 51.5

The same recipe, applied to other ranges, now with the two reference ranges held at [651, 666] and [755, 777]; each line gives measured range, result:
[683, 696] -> -3.08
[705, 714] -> -2.58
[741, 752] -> -0.13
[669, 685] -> -2.08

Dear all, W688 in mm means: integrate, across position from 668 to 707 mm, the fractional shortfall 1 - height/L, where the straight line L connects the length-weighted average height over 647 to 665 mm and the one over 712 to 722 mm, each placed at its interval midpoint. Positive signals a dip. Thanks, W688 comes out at -0.77 mm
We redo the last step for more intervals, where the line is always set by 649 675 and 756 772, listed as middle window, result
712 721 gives -3.7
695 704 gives -2.7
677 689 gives -2.2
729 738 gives -3.5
